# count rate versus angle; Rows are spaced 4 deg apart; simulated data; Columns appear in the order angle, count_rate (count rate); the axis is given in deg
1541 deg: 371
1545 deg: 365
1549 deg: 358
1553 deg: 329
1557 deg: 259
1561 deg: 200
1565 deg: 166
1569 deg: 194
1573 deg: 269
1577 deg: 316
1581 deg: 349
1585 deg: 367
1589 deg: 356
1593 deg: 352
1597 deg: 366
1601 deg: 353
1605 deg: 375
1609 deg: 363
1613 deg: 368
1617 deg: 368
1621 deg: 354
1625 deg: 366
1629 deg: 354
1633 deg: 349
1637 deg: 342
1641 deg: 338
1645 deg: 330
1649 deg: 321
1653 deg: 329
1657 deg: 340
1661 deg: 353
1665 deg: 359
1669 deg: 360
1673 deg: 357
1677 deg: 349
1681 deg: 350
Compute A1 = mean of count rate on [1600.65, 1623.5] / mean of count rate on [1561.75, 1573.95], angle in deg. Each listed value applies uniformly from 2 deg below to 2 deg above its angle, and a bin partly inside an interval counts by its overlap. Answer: 1.8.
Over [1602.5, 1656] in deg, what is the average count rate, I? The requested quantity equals 350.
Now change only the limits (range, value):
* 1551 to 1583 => 260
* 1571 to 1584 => 316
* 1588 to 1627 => 362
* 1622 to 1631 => 359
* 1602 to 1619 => 368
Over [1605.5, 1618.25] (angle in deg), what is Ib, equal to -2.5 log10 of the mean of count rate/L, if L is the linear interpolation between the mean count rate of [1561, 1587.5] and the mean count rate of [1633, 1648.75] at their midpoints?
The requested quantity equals -0.19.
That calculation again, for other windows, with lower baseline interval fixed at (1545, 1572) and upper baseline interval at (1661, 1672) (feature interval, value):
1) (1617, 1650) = -0.06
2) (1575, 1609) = -0.22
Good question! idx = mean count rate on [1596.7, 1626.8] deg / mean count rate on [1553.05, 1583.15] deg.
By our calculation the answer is 1.4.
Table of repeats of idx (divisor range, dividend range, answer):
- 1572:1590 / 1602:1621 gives 1.10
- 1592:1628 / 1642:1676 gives 0.95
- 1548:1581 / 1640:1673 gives 1.30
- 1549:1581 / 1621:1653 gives 1.31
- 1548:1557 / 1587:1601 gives 1.11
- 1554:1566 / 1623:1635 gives 1.61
